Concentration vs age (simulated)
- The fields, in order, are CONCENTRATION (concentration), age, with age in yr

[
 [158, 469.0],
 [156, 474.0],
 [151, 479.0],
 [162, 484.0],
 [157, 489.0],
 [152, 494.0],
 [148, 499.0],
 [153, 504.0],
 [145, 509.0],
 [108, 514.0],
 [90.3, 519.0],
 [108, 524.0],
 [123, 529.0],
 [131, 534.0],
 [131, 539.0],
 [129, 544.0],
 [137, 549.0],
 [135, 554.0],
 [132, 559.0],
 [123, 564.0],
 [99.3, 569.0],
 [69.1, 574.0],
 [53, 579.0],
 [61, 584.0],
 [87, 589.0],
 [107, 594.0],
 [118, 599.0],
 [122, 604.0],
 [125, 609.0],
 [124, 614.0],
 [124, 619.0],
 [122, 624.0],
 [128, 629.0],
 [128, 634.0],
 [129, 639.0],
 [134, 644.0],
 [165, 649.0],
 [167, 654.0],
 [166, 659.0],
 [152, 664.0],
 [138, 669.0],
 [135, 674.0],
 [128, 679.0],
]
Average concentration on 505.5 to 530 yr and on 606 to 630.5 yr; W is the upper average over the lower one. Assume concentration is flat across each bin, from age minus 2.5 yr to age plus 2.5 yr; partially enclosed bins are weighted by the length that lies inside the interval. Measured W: 1.1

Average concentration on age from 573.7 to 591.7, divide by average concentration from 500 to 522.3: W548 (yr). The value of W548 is 0.5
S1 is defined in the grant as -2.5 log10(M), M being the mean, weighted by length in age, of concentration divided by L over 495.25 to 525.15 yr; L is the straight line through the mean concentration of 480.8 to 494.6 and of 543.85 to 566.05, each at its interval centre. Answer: 0.17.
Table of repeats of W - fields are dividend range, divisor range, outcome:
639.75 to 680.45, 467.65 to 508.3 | 0.96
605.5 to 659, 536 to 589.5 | 1.28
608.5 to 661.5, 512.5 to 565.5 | 1.12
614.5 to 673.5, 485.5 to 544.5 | 1.06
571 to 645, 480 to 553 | 0.81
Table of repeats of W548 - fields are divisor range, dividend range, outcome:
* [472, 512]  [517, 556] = 0.81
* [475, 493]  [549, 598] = 0.63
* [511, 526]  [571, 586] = 0.60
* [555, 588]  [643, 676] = 1.66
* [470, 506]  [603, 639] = 0.81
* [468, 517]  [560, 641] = 0.73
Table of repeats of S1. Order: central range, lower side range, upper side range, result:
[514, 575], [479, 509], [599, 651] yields 0.22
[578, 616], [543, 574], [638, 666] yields 0.32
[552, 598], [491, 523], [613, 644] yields 0.31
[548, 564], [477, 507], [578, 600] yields -0.22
